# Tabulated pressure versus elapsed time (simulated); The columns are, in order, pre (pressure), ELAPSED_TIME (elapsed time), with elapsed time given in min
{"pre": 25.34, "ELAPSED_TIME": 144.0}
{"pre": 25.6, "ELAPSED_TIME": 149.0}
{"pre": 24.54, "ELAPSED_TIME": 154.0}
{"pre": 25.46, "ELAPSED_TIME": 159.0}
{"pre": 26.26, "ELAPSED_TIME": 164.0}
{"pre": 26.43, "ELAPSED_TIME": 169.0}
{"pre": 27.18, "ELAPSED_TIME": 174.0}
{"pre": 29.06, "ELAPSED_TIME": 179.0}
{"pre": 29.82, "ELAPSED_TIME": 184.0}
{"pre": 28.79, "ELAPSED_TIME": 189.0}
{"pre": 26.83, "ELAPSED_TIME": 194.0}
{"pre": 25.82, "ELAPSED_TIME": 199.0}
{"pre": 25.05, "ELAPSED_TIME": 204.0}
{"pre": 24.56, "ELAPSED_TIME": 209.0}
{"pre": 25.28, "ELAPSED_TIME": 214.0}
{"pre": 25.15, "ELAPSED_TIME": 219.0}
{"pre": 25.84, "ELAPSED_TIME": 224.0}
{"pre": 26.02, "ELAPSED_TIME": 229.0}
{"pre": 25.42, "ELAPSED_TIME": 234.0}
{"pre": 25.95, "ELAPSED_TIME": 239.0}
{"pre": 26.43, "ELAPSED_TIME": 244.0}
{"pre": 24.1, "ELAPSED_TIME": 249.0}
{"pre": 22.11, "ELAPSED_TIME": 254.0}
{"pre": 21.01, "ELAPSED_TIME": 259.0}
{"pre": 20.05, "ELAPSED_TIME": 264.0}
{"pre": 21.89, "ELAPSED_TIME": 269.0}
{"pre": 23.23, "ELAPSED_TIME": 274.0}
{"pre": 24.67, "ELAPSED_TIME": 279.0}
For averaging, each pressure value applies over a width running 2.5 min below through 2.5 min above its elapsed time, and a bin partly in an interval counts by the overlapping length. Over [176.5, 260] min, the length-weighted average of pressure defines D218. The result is 25.8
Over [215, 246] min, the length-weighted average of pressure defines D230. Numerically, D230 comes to 25.8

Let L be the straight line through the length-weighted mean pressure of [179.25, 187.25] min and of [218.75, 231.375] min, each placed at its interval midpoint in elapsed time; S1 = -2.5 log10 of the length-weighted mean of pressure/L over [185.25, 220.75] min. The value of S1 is 0.07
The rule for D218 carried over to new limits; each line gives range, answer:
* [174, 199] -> 28.2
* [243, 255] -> 24.2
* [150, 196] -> 27.1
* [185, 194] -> 28.4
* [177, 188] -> 29.4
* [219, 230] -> 25.7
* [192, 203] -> 26.1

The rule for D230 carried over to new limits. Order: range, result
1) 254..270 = 21.1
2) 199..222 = 25.1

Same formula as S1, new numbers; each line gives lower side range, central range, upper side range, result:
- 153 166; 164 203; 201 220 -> -0.092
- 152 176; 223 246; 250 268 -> -0.151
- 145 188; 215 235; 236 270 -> -0.055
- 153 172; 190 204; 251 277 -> -0.082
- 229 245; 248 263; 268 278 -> 0.113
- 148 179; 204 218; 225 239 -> 0.040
